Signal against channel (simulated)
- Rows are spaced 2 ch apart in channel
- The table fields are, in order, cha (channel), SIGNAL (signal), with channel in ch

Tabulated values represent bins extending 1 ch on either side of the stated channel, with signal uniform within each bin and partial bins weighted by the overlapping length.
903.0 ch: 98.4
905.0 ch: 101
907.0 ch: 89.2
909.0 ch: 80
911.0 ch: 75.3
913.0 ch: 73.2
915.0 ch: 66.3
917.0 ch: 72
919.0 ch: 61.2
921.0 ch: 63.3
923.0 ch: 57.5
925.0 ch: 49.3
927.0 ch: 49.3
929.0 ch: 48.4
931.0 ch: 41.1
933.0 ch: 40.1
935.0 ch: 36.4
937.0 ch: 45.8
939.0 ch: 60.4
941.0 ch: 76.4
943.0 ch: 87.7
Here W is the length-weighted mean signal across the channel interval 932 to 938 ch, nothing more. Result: 40.8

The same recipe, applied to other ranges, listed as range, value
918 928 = 56.1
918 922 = 62.2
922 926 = 53.4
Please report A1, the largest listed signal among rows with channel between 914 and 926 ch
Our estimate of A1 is 72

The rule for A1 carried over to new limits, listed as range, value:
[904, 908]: 101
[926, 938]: 49.3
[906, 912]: 89.2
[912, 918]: 73.2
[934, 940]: 60.4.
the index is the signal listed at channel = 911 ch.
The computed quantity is 75.3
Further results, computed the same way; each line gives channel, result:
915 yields 66.3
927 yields 49.3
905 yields 101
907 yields 89.2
